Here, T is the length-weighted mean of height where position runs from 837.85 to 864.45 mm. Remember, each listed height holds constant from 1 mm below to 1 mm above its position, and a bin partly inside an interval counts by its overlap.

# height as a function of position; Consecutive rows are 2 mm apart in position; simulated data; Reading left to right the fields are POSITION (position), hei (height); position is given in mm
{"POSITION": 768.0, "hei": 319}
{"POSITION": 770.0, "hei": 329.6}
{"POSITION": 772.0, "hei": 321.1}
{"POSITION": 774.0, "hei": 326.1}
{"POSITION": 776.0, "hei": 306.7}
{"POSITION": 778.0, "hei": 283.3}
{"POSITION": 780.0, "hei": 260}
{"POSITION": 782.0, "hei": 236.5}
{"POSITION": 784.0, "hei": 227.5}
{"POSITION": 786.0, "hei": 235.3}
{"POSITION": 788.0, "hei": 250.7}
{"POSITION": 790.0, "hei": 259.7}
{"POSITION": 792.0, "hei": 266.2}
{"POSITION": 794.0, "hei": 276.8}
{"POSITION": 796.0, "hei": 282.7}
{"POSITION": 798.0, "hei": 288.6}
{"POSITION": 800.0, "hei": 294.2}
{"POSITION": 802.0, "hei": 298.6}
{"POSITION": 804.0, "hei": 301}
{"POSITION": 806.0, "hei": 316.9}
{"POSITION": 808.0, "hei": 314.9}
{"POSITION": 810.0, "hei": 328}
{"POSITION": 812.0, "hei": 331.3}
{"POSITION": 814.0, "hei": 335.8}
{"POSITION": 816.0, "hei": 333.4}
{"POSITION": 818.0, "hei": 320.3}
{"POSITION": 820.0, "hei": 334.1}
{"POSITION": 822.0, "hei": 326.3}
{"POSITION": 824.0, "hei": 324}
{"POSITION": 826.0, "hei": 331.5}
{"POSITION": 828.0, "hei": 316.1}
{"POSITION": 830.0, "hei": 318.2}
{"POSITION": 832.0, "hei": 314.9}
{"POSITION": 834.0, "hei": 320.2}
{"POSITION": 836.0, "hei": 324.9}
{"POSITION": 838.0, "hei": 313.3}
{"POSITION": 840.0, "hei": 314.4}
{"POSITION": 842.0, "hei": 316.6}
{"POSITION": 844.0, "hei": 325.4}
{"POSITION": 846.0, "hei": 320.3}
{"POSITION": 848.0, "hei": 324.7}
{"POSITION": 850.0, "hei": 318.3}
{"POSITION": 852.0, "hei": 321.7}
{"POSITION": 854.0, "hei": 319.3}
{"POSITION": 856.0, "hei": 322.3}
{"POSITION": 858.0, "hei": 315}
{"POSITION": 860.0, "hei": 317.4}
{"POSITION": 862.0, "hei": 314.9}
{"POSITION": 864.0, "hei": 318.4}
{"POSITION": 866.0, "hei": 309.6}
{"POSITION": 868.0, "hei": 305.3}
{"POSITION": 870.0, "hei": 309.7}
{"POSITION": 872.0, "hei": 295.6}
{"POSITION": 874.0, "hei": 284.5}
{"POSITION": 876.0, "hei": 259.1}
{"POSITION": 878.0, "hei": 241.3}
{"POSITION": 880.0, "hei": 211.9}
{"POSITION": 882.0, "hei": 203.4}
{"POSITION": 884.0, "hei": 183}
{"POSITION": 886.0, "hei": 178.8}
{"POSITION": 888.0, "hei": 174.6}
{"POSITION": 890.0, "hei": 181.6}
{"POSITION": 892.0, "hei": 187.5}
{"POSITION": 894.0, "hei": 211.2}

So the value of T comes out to 319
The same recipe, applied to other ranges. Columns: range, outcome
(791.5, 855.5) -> 315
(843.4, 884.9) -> 291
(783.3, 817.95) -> 292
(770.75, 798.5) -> 273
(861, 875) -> 305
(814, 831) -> 326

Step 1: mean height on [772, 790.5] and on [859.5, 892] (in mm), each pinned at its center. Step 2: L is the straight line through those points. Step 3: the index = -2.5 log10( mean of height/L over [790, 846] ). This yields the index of -0.19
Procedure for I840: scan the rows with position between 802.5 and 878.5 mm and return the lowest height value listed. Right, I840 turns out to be 241.3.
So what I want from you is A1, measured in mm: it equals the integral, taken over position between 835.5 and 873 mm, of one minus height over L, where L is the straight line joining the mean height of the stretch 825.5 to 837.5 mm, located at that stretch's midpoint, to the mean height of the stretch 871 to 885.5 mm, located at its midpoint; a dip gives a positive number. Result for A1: -5.0 mm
